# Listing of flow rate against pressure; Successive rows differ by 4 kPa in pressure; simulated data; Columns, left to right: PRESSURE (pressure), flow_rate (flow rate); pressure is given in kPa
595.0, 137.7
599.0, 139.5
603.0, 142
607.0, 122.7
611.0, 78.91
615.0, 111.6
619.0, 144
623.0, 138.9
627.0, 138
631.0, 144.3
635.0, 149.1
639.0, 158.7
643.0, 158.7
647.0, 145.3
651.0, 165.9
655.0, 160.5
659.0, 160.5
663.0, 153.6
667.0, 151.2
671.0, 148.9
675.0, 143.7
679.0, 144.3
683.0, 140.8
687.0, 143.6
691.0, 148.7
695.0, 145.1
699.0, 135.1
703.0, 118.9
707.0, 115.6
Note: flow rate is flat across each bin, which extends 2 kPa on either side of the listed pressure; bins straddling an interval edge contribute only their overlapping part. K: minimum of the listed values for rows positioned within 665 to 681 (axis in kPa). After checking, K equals 143.7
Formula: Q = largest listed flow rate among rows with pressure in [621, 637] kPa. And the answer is 149.1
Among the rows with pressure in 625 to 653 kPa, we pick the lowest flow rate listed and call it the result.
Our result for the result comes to 138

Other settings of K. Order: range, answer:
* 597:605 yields 139.5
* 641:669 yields 145.3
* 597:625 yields 78.91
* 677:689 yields 140.8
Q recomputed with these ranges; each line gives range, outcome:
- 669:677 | 148.9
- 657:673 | 160.5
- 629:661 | 165.9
